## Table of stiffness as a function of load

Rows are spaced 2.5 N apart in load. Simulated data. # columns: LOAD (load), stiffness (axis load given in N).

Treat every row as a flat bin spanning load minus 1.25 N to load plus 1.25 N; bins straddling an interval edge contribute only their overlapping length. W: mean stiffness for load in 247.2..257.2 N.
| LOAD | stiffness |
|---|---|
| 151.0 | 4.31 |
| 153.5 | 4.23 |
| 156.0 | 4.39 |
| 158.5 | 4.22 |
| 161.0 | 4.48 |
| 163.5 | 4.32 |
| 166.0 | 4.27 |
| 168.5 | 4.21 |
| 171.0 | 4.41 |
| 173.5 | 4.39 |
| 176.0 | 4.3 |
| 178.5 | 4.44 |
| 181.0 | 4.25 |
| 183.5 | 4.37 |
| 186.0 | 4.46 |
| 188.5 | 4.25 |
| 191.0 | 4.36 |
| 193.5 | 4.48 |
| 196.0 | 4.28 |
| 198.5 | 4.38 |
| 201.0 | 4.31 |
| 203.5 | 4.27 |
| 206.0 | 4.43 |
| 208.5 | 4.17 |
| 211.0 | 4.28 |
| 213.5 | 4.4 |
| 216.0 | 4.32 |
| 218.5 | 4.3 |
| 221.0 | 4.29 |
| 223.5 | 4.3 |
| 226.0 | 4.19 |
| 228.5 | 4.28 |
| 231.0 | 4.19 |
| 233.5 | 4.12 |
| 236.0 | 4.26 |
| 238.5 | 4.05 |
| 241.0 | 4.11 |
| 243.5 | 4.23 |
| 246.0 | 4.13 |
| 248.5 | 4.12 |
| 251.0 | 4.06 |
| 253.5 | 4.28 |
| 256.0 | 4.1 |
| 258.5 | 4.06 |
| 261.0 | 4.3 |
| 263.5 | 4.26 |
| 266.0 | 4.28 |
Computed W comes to 4.14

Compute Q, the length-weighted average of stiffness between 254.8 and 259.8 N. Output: 4.08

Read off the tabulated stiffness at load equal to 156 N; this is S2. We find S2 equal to 4.39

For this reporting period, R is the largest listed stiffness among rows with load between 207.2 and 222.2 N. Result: 4.4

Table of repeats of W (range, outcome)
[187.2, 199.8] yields 4.35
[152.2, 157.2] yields 4.31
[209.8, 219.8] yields 4.33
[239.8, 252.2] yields 4.13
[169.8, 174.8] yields 4.4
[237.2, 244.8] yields 4.13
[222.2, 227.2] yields 4.25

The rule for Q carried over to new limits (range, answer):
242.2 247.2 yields 4.18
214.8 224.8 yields 4.3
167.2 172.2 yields 4.31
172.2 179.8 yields 4.38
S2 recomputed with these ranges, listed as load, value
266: 4.28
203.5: 4.27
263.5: 4.26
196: 4.28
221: 4.29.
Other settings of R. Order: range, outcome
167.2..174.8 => 4.41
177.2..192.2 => 4.46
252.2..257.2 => 4.28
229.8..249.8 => 4.26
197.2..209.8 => 4.43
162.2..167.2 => 4.32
